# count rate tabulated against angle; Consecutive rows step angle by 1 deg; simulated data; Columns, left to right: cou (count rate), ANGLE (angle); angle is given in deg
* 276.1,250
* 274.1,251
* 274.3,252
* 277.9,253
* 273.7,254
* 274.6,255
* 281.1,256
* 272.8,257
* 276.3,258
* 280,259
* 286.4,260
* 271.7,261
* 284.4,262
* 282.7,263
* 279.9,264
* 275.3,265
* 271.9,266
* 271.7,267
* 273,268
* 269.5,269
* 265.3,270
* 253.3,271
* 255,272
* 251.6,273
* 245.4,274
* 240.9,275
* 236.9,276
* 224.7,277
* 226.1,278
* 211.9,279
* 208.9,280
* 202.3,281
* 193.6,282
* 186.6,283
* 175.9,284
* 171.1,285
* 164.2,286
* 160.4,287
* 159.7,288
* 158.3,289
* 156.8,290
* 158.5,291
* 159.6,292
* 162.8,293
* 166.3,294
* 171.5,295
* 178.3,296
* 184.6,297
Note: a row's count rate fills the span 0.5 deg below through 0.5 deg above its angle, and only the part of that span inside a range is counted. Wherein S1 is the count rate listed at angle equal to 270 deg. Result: 265.3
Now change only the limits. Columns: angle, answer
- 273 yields 251.6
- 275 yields 240.9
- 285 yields 171.1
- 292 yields 159.6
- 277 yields 224.7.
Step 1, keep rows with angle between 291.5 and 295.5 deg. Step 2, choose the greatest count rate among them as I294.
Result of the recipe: 171.5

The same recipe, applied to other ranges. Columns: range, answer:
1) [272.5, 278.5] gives 251.6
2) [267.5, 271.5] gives 273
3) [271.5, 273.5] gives 255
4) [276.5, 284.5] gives 226.1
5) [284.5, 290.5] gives 171.1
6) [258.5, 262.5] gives 286.4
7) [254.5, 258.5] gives 281.1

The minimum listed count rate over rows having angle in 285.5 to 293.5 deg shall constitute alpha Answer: 156.8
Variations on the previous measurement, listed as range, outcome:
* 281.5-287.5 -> 160.4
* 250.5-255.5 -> 273.7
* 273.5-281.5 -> 202.3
